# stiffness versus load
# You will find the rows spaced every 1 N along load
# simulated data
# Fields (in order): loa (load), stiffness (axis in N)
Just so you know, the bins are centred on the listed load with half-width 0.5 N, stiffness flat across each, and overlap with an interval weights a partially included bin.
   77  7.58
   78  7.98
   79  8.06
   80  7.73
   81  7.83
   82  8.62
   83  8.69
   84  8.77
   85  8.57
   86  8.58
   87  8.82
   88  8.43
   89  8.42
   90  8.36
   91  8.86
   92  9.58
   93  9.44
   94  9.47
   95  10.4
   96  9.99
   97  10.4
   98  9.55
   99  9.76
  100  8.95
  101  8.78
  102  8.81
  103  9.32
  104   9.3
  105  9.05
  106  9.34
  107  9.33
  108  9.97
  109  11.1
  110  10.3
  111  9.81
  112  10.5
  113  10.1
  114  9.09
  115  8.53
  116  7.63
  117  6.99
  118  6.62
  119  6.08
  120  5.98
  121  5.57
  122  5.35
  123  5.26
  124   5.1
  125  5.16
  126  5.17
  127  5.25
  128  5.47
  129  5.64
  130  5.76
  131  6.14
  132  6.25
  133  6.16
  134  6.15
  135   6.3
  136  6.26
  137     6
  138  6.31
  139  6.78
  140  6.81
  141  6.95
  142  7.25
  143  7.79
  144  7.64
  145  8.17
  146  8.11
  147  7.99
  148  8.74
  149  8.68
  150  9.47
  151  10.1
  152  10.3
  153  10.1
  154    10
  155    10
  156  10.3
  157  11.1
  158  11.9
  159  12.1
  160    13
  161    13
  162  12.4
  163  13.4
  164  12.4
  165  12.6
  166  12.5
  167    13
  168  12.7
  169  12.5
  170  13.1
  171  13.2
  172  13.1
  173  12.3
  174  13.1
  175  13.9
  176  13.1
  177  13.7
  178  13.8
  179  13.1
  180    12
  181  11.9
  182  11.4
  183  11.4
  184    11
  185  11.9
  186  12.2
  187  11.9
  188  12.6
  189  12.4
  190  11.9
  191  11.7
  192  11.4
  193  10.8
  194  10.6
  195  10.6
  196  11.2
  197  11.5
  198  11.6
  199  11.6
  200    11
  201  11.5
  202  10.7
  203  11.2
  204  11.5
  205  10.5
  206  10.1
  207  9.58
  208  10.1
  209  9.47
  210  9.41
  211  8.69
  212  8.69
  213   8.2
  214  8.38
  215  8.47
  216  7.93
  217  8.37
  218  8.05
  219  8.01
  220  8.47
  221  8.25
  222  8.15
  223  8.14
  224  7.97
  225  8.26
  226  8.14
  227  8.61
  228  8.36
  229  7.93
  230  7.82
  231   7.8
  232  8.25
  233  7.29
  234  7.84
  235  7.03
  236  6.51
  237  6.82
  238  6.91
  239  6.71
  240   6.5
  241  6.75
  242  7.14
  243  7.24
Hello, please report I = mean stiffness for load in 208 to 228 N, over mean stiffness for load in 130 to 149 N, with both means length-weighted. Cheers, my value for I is 1.2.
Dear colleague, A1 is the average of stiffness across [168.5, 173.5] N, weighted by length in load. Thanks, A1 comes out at 12.8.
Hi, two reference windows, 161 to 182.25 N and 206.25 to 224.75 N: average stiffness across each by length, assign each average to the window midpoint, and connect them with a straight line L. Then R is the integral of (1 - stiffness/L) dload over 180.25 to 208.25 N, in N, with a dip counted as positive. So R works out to -1.8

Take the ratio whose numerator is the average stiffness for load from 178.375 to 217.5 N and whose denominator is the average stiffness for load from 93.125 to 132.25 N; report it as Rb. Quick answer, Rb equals 1.3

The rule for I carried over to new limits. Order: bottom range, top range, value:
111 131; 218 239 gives 1.17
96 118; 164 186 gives 1.35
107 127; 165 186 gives 1.67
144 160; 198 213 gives 1.04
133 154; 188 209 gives 1.42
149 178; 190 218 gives 0.84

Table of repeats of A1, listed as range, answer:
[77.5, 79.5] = 8.02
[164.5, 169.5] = 12.7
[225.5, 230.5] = 8.17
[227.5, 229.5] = 8.14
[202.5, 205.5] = 11.1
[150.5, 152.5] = 10.2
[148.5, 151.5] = 9.42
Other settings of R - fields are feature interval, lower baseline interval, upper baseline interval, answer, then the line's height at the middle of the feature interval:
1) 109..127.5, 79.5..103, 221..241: 3.2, 8.73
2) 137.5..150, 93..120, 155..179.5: 4.0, 11.3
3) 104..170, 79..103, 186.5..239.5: 3.2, 9.11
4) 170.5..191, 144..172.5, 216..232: -4.8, 10.1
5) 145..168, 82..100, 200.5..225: -4.5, 9.15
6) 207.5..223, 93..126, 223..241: -1.8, 7.69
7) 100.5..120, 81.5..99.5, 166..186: 2.0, 9.95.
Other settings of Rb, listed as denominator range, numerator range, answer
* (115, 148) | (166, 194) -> 1.92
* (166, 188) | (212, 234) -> 0.65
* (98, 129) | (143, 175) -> 1.41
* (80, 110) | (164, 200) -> 1.33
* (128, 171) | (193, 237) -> 0.98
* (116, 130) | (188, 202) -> 1.98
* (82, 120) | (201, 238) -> 0.95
